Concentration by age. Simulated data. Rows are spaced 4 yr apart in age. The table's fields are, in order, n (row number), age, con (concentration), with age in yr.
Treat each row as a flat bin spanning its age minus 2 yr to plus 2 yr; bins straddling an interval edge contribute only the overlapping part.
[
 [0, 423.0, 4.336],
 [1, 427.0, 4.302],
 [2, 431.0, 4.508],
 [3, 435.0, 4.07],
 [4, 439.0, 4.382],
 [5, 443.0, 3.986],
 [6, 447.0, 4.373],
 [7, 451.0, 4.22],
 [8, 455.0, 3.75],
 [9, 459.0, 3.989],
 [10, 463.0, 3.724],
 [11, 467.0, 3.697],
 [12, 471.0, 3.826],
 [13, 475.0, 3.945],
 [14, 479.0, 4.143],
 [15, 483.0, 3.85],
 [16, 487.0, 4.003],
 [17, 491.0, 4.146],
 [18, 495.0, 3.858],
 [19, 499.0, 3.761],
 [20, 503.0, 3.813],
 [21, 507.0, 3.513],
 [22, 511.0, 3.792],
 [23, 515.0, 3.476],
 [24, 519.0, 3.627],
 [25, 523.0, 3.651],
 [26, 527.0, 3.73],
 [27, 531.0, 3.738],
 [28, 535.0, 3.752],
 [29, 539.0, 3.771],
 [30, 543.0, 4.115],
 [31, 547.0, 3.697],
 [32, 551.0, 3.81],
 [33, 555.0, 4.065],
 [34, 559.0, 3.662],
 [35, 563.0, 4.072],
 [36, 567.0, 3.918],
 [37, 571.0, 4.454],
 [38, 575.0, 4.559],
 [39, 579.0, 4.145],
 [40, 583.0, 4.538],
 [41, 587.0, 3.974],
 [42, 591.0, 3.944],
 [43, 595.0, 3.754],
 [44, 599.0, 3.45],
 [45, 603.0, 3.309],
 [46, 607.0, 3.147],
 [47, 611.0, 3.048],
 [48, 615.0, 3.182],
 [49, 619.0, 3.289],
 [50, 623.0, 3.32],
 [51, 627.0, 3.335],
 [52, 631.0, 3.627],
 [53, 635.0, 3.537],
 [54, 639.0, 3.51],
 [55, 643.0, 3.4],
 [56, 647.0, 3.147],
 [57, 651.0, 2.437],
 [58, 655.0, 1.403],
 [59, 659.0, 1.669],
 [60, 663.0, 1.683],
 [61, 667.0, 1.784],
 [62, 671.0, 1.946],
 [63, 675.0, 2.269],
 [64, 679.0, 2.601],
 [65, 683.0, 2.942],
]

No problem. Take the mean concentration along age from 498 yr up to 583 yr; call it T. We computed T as 3.88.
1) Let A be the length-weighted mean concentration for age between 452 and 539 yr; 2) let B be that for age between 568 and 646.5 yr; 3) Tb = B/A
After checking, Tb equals 0.96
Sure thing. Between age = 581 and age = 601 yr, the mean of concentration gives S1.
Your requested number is 3.93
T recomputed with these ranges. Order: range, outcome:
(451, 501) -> 3.9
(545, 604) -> 3.97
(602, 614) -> 3.16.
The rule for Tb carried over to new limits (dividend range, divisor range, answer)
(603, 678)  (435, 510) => 0.70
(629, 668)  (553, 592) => 0.64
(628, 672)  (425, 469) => 0.63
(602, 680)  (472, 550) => 0.73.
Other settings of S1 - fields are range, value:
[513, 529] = 3.62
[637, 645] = 3.46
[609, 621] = 3.17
